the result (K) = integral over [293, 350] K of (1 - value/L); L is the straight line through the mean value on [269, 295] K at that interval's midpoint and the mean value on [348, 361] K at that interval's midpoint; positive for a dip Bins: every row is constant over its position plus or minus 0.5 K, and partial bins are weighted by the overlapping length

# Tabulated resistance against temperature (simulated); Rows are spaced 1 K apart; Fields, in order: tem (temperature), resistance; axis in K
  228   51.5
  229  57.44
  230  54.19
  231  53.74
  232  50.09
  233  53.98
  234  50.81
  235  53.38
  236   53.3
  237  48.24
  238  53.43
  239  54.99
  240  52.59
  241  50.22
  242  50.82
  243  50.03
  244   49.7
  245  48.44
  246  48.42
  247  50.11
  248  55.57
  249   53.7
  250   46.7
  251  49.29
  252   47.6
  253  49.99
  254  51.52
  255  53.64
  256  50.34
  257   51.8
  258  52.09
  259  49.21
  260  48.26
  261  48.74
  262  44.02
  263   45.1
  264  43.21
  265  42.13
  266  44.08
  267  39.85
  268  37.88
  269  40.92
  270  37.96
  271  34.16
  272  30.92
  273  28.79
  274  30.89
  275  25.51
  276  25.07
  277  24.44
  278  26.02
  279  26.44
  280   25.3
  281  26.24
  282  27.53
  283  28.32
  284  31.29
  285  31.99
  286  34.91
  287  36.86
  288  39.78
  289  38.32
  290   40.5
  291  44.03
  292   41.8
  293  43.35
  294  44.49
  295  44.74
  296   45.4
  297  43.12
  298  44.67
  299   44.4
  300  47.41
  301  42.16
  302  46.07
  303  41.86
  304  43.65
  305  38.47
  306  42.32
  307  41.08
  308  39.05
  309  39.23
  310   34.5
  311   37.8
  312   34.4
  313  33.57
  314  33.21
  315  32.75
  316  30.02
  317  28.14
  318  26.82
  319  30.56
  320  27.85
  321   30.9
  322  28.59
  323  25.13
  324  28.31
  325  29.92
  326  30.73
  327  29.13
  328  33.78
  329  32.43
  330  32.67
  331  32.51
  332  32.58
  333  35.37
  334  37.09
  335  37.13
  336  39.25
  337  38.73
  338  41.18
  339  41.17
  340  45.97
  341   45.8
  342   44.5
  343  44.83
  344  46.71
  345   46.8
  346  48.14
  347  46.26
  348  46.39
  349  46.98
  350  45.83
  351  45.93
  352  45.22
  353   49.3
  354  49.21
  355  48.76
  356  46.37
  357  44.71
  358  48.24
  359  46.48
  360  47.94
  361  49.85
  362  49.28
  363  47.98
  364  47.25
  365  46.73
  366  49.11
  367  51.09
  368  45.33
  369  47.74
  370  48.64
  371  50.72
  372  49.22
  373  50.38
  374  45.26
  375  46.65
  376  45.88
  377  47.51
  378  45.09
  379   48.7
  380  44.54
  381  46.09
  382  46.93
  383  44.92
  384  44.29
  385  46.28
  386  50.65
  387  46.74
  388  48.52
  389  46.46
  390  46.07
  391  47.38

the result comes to 3.32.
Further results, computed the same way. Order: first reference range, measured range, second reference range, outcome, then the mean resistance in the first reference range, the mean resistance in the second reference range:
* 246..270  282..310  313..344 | -0.06 K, 47.5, 34.4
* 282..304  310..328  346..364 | 5.26 K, 40.5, 47.4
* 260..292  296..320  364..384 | 0.62 K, 35.2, 47.3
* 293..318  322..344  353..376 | 3.75 K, 39.5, 48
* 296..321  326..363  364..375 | 1.12 K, 37.7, 48.3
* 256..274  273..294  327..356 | 4.75 K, 42.2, 42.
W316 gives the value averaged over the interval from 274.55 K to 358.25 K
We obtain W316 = 37.8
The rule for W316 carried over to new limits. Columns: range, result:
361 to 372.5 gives 48.5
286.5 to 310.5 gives 42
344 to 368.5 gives 47.5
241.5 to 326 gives 39.3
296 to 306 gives 43.6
